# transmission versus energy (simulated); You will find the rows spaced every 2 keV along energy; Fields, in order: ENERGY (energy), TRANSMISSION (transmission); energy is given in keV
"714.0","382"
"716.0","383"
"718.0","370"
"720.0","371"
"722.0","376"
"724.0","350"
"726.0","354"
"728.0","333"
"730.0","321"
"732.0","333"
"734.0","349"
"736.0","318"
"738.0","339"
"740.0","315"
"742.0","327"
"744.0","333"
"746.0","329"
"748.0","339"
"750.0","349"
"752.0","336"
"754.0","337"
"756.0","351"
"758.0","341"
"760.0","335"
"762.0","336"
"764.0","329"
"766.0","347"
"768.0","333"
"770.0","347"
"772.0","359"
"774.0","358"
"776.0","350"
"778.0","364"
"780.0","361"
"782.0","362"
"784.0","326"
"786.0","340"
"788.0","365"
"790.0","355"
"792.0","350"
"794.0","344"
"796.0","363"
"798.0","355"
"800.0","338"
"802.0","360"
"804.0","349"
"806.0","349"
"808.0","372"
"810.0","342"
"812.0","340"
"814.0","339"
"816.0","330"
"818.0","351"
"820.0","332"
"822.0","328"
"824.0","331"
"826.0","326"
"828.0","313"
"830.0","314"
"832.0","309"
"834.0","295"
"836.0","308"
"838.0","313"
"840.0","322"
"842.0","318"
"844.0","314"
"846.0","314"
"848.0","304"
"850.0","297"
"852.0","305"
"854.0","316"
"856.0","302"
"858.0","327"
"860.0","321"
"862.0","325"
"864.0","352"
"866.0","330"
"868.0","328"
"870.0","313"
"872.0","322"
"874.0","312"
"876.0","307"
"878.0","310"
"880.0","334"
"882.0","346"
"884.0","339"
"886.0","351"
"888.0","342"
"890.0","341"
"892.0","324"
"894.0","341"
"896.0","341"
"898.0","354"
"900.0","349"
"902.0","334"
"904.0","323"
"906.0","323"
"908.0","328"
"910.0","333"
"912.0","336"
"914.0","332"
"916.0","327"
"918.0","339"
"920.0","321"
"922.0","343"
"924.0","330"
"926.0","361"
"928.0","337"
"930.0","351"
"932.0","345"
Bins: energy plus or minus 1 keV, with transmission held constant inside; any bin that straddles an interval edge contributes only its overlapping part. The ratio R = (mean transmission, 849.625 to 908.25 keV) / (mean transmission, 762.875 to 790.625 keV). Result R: 0.94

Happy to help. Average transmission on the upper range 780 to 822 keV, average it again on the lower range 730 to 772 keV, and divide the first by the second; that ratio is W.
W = 1.03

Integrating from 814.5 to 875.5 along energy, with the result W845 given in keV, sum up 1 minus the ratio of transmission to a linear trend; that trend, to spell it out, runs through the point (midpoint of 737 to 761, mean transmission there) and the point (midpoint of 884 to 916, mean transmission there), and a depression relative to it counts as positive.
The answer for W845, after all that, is 3.1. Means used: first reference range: 336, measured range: 319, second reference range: 337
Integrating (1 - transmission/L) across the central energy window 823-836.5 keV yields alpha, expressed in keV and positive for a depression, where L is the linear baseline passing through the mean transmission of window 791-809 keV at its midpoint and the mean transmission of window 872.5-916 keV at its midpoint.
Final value 1.3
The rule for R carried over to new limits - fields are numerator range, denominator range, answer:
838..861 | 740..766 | 0.93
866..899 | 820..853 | 1.06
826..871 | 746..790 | 0.91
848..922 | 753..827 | 0.95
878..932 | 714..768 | 0.98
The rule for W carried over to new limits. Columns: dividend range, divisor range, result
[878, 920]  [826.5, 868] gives 1.06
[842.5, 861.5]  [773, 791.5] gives 0.88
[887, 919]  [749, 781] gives 0.97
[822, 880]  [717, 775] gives 0.93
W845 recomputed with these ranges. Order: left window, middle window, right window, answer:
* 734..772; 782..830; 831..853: -3.4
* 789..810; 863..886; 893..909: 0.9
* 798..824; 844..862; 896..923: 1.5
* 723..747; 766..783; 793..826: -0.7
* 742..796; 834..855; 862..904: 1.7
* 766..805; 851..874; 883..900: 1.5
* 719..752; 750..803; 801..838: -1.9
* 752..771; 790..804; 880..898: -0.5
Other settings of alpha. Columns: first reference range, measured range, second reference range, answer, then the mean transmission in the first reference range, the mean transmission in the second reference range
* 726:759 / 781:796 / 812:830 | -0.78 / 335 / 331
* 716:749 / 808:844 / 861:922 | 1.19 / 342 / 332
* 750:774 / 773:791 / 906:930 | -0.65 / 342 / 335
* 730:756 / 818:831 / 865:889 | 0.16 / 334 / 328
